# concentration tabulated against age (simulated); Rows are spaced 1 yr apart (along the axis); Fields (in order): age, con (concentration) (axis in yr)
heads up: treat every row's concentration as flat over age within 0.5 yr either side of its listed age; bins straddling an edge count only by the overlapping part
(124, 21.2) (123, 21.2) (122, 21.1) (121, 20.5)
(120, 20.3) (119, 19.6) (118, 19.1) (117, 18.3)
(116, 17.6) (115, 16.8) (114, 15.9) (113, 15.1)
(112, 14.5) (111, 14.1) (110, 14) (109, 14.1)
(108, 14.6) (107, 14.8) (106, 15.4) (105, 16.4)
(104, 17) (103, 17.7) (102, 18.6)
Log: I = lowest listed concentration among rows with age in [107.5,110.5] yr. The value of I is 14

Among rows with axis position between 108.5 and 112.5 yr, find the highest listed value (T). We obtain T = 14.5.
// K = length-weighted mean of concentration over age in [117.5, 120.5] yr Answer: 19.7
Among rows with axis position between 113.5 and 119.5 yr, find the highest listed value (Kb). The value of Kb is 19.6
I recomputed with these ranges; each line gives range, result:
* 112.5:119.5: 15.1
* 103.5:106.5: 15.4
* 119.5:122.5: 20.3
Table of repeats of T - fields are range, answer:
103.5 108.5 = 17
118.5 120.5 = 20.3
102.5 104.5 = 17.7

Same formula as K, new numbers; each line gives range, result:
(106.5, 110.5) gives 14.4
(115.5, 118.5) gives 18.3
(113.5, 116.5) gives 16.8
